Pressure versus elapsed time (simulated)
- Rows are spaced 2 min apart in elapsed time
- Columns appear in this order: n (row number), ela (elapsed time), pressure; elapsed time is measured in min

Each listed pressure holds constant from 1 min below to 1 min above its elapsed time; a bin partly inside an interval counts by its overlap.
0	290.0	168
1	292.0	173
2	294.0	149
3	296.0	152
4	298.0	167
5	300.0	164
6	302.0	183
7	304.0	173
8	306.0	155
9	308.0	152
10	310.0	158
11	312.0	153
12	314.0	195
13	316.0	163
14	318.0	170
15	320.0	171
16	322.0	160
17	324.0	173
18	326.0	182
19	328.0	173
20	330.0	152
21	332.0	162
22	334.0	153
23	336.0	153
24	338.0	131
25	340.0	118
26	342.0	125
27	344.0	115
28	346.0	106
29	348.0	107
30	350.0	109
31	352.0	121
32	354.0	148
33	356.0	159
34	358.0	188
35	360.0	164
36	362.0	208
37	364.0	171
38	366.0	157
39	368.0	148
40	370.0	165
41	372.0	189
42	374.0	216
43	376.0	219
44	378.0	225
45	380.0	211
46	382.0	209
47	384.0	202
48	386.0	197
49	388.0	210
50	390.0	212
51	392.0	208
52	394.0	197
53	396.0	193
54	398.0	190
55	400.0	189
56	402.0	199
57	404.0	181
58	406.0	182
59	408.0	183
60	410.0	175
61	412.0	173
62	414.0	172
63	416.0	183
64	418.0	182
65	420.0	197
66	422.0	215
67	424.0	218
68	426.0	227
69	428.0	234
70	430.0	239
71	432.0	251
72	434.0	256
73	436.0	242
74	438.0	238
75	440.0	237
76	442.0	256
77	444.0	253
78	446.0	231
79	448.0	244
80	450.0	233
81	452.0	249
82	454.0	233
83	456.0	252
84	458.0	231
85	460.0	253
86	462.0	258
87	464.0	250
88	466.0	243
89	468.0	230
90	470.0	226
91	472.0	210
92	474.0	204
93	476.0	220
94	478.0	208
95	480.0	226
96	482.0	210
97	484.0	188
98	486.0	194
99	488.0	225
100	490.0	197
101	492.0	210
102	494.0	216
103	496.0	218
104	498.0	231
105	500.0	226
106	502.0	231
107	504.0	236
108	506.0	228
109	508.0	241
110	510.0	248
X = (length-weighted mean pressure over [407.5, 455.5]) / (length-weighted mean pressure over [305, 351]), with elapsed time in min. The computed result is 1.49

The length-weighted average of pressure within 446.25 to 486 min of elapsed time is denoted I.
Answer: 229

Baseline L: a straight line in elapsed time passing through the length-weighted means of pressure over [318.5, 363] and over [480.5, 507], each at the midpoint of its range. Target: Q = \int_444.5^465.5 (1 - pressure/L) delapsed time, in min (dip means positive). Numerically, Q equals -4.7 min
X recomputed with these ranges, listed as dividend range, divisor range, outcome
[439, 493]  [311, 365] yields 1.49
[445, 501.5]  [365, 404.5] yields 1.15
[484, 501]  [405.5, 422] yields 1.16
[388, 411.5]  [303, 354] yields 1.29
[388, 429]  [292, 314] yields 1.20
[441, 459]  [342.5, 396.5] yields 1.38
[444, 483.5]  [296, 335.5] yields 1.40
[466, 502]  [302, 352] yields 1.43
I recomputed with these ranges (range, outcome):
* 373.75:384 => 215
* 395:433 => 199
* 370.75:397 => 206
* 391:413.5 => 188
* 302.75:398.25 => 169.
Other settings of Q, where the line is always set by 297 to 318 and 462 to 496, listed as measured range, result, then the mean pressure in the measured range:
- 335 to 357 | 6.35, 127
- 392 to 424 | 1.18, 189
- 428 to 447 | -3.63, 244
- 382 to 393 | -0.92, 206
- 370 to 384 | -1.52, 208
